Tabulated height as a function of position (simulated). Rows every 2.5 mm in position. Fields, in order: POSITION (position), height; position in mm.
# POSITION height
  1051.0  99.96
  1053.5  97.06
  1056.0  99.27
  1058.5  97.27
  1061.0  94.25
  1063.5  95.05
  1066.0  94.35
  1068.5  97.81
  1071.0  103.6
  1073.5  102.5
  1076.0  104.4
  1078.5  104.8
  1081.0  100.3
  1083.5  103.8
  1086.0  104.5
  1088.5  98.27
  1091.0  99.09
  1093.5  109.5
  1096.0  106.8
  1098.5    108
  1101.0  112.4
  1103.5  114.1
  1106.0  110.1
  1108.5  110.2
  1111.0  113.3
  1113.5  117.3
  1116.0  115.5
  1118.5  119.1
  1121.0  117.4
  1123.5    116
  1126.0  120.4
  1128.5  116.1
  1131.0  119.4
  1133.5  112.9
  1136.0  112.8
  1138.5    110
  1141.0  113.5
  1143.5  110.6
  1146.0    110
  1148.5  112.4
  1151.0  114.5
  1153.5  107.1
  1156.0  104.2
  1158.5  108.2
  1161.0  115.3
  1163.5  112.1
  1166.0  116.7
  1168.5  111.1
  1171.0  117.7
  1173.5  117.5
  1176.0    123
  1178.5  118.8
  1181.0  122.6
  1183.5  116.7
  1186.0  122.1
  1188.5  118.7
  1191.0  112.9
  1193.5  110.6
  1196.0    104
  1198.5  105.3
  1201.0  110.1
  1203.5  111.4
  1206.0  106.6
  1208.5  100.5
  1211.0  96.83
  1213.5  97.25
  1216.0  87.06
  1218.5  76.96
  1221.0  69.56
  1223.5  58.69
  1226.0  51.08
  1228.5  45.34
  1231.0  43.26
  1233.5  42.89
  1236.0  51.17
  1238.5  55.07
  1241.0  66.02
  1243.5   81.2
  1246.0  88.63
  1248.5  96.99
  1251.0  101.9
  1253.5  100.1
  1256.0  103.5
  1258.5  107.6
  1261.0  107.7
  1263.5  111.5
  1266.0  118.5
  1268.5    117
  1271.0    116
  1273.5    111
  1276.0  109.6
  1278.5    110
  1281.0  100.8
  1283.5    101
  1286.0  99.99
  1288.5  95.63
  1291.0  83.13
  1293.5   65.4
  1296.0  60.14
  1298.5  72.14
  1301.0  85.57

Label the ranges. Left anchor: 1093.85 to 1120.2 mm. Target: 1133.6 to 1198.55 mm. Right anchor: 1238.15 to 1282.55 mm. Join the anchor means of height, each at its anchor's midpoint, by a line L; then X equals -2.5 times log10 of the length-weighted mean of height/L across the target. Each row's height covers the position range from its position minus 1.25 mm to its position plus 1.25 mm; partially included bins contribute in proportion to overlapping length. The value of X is -0.05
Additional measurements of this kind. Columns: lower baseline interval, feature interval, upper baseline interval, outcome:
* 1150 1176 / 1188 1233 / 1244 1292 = 0.23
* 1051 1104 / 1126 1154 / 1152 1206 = -0.04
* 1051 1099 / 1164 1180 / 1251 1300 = -0.17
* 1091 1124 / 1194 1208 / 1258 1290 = 0.03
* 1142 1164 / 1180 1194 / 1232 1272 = -0.13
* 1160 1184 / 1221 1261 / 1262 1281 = 0.47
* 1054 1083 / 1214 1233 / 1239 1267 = 0.49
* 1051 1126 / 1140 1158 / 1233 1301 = -0.09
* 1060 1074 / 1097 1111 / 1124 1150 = -0.05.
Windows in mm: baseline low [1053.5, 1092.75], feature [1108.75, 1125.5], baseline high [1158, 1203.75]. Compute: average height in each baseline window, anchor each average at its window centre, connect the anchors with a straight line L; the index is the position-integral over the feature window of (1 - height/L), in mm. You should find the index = -1.62 mm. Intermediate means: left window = 100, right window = 115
